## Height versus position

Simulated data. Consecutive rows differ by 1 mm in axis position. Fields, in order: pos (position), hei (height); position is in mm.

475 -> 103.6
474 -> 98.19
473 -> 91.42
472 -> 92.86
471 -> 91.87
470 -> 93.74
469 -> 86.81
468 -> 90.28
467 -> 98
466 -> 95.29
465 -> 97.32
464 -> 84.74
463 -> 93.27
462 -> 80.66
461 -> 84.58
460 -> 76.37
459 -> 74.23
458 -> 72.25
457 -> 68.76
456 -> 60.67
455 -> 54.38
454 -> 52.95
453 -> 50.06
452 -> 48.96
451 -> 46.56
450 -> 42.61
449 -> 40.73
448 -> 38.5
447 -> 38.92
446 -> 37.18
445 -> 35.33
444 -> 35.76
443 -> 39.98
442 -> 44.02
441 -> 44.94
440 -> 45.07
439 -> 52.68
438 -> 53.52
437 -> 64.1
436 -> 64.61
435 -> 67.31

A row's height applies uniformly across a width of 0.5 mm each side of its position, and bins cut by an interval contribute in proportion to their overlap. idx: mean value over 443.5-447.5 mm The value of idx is 36.8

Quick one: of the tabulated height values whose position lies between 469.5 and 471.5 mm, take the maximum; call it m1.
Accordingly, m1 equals 93.74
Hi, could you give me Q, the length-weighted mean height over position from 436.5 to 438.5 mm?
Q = 58.8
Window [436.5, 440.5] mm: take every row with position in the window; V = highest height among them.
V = 64.1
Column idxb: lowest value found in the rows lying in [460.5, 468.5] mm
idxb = 80.66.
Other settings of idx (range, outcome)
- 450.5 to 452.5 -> 47.8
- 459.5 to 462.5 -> 80.5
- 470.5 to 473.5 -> 92.1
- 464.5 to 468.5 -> 95.2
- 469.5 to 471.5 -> 92.8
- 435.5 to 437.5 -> 64.4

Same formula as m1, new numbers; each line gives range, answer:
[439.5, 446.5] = 45.07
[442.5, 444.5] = 39.98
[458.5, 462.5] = 84.58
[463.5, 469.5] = 98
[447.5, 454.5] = 52.95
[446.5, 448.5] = 38.92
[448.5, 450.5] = 42.61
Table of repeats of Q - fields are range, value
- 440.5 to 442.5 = 44.5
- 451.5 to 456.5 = 53.4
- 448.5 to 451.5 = 43.3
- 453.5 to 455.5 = 53.7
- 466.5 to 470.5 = 92.2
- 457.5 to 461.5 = 76.9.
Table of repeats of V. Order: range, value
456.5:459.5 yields 74.23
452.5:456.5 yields 60.67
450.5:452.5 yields 48.96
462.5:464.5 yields 93.27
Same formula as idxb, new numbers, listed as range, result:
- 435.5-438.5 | 53.52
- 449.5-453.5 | 42.61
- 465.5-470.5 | 86.81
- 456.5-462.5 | 68.76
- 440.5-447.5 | 35.33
